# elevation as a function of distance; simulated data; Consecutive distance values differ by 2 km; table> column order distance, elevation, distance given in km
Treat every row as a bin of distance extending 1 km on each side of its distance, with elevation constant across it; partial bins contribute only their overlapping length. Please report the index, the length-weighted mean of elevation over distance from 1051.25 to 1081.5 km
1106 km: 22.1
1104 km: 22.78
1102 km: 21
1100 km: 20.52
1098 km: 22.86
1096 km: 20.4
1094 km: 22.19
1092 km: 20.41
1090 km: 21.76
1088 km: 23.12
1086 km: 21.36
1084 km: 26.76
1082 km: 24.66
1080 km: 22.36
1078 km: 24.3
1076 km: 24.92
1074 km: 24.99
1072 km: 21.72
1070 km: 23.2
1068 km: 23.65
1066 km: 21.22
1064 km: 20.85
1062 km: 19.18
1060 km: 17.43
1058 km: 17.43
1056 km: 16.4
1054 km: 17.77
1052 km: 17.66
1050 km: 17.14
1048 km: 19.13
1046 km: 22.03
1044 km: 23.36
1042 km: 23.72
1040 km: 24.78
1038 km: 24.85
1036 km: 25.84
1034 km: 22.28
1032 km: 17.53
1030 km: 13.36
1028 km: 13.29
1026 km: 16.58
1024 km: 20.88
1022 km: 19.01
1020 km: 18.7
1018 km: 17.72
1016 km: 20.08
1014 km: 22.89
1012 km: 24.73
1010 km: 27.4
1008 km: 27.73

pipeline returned 21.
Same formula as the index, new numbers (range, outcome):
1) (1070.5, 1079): 23.9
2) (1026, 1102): 21.1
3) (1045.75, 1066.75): 18.6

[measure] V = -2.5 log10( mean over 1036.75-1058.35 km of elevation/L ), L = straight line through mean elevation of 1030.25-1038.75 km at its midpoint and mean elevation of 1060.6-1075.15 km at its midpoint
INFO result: 0.07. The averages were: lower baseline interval 21.7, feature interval 20.5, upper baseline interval 22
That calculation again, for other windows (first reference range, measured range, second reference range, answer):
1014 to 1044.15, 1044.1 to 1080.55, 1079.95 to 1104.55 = 0.03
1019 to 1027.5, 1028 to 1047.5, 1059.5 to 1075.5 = -0.10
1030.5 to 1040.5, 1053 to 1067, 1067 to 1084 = 0.25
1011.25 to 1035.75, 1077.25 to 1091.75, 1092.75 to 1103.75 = -0.11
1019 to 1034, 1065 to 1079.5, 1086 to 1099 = -0.15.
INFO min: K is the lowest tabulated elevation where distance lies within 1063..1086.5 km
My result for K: 20.85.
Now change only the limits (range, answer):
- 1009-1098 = 13.29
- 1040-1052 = 17.14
